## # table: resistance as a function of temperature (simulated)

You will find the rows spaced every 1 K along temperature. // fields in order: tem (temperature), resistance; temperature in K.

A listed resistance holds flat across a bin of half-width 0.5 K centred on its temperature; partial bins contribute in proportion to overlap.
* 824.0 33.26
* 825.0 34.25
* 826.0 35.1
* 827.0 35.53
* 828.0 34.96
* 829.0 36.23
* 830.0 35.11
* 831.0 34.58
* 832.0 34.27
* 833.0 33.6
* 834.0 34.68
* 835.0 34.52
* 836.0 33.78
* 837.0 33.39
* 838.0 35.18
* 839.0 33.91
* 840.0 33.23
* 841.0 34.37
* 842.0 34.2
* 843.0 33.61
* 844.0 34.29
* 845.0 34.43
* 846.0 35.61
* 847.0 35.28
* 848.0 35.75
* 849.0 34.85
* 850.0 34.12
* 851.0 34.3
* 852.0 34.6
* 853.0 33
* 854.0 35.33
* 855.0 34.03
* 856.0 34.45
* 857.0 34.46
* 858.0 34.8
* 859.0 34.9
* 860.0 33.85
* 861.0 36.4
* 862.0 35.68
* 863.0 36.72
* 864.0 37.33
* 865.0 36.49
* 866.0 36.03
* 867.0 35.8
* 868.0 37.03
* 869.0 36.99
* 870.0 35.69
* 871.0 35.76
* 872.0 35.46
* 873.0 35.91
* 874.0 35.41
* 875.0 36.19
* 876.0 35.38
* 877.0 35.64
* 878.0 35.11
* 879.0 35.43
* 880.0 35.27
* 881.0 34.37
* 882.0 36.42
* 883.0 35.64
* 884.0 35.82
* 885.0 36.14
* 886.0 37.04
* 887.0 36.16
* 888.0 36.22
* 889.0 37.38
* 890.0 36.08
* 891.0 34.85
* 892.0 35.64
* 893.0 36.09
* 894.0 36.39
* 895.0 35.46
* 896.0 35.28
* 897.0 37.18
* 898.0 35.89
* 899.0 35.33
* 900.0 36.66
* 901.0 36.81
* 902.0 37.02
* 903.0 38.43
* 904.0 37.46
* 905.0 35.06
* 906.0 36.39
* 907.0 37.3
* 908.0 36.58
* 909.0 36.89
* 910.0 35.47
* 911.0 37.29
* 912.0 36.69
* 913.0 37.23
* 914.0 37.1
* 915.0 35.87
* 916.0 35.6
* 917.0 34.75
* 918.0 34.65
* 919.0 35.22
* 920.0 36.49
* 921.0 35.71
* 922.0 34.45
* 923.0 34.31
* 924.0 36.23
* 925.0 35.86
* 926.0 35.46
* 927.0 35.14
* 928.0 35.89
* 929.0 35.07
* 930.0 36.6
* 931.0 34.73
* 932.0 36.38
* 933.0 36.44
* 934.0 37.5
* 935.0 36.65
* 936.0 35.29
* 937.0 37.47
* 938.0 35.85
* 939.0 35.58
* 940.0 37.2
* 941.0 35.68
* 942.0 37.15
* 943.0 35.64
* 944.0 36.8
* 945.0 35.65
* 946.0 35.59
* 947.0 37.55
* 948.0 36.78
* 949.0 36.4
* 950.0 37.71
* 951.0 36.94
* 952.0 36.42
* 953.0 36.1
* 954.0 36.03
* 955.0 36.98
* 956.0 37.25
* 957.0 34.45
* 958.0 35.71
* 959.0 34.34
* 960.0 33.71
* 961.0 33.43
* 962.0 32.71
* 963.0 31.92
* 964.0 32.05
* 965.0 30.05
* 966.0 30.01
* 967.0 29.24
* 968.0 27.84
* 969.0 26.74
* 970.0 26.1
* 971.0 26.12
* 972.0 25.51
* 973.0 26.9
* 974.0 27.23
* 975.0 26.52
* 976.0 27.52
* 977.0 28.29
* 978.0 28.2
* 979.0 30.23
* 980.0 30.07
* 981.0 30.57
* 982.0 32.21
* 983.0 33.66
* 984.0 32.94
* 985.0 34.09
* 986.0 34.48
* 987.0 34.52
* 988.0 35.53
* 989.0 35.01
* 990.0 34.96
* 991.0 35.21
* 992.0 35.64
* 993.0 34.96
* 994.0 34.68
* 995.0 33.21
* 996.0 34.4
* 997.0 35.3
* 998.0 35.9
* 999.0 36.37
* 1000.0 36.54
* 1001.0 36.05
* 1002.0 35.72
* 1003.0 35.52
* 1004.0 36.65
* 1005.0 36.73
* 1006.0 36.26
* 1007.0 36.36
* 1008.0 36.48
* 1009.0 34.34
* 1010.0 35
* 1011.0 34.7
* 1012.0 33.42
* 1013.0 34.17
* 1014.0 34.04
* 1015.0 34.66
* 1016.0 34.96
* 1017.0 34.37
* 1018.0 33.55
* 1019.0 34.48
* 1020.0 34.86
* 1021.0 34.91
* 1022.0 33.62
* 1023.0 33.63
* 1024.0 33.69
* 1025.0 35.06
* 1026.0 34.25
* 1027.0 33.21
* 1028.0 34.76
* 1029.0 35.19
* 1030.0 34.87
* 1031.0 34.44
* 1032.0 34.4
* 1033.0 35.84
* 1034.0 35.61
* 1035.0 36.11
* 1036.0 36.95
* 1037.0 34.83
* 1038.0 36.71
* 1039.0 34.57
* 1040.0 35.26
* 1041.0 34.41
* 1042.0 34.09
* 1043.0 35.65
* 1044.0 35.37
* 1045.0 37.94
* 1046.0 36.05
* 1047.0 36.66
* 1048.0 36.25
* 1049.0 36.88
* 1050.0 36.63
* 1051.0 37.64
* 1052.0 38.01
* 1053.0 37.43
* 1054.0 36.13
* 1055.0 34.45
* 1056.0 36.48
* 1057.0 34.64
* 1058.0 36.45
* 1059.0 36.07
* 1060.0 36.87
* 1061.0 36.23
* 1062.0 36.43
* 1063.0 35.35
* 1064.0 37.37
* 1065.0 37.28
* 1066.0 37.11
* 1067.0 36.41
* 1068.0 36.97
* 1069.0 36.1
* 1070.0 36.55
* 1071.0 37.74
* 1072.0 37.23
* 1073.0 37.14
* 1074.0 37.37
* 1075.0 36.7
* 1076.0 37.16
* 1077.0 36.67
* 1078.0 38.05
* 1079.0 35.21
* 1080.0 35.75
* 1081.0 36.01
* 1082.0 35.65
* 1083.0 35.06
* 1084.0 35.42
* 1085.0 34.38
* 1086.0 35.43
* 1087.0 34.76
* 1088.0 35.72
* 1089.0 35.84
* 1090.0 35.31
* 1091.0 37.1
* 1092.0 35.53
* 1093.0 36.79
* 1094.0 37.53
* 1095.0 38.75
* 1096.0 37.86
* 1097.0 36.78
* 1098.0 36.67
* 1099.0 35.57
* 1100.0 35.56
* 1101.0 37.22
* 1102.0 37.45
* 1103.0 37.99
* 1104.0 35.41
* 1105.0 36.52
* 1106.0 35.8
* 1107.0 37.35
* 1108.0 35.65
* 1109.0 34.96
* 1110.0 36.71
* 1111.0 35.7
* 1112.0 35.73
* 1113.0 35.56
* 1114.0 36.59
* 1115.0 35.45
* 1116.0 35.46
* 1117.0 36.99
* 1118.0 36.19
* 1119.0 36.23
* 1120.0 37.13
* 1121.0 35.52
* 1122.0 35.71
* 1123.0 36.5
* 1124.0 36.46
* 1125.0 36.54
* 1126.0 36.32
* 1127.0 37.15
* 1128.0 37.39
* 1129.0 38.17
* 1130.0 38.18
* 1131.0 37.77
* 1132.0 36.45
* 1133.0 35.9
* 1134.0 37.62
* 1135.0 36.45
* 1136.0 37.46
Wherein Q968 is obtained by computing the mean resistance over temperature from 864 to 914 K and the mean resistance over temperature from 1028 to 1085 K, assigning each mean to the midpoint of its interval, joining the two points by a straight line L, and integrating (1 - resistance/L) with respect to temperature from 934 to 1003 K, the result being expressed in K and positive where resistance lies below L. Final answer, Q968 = 5.0 K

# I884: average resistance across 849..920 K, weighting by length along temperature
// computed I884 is 35.8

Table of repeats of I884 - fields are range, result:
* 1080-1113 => 36.2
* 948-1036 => 33.6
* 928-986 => 33.3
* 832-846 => 34.2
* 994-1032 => 34.9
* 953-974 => 31.4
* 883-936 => 36.1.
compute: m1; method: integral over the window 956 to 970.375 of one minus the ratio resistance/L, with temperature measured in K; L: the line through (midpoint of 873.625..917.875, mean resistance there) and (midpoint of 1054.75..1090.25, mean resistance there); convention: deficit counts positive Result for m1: 1.8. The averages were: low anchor 36.1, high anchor 36.2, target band 31.6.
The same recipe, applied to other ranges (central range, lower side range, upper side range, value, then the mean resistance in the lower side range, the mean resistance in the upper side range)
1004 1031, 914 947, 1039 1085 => 1.1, 35.9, 36.3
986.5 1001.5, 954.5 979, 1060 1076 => -1.5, 30.4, 36.8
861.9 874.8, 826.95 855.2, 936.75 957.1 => -0.4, 34.5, 36.5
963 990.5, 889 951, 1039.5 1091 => 4.5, 36.2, 36.2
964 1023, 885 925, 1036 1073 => 5.5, 36.2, 36.3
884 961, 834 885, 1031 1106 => -1.4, 35.1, 36.3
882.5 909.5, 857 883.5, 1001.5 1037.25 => -0.6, 35.7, 34.9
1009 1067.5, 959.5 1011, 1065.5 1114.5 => -1.6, 32.6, 36.4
